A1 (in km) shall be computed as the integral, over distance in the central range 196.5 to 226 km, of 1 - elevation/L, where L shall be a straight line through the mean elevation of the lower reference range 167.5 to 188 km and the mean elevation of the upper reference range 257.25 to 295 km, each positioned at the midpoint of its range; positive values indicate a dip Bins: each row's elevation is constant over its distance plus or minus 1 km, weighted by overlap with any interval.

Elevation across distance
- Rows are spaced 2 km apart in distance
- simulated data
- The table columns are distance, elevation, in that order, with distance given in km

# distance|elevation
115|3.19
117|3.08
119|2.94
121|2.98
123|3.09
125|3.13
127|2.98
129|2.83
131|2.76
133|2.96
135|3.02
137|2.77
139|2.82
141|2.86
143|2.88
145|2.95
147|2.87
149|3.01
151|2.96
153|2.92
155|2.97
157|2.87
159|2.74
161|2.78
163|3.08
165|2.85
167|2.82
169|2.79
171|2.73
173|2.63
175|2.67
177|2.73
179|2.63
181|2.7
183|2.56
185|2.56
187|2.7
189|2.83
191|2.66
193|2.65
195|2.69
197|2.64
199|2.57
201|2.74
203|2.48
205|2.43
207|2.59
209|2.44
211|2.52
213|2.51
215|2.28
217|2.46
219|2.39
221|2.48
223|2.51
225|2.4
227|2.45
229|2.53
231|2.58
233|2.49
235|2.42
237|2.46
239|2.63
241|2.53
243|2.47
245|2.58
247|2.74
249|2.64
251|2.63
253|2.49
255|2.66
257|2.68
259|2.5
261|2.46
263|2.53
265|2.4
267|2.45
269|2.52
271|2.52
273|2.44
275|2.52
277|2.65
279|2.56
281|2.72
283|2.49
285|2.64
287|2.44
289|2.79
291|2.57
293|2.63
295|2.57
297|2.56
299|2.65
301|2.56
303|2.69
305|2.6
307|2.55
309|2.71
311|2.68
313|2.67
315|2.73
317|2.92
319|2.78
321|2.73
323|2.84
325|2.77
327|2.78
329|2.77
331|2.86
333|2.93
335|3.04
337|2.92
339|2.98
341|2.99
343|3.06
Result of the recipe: 1.55 km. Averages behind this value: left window 2.67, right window 2.55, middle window 2.49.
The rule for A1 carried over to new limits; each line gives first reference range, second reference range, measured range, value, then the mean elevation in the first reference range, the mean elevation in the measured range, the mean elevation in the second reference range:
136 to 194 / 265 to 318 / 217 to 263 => 2.6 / 2.79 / 2.53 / 2.6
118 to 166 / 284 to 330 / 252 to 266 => 1.1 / 2.92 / 2.53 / 2.68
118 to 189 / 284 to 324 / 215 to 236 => 2.3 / 2.84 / 2.46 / 2.67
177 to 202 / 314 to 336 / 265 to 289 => 2.0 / 2.66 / 2.55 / 2.83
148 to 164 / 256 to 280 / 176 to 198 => 1.1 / 2.92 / 2.67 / 2.52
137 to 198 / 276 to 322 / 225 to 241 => 1.3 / 2.78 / 2.5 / 2.65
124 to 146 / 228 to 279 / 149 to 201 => 0.5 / 2.91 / 2.75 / 2.54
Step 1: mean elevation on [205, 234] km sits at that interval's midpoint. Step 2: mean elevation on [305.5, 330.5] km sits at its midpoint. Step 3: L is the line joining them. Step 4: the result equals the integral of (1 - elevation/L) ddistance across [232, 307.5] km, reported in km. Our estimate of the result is 1.3 km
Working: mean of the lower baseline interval 2.47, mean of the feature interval 2.56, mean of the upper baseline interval 2.74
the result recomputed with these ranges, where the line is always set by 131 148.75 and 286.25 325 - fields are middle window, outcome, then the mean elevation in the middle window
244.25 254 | 0.46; 2.62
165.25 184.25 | 0.96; 2.7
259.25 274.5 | 1.37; 2.48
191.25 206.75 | 1.15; 2.6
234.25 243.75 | 0.87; 2.51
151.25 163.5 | -0.10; 2.89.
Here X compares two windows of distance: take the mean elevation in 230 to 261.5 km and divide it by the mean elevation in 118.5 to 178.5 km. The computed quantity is 0.89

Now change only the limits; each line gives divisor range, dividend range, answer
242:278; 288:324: 1.05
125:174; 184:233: 0.89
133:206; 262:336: 0.96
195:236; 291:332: 1.08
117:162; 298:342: 0.95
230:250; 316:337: 1.11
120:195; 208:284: 0.89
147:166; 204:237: 0.85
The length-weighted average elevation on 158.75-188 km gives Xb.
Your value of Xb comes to 2.73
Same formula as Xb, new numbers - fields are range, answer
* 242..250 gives 2.61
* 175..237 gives 2.55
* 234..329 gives 2.61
